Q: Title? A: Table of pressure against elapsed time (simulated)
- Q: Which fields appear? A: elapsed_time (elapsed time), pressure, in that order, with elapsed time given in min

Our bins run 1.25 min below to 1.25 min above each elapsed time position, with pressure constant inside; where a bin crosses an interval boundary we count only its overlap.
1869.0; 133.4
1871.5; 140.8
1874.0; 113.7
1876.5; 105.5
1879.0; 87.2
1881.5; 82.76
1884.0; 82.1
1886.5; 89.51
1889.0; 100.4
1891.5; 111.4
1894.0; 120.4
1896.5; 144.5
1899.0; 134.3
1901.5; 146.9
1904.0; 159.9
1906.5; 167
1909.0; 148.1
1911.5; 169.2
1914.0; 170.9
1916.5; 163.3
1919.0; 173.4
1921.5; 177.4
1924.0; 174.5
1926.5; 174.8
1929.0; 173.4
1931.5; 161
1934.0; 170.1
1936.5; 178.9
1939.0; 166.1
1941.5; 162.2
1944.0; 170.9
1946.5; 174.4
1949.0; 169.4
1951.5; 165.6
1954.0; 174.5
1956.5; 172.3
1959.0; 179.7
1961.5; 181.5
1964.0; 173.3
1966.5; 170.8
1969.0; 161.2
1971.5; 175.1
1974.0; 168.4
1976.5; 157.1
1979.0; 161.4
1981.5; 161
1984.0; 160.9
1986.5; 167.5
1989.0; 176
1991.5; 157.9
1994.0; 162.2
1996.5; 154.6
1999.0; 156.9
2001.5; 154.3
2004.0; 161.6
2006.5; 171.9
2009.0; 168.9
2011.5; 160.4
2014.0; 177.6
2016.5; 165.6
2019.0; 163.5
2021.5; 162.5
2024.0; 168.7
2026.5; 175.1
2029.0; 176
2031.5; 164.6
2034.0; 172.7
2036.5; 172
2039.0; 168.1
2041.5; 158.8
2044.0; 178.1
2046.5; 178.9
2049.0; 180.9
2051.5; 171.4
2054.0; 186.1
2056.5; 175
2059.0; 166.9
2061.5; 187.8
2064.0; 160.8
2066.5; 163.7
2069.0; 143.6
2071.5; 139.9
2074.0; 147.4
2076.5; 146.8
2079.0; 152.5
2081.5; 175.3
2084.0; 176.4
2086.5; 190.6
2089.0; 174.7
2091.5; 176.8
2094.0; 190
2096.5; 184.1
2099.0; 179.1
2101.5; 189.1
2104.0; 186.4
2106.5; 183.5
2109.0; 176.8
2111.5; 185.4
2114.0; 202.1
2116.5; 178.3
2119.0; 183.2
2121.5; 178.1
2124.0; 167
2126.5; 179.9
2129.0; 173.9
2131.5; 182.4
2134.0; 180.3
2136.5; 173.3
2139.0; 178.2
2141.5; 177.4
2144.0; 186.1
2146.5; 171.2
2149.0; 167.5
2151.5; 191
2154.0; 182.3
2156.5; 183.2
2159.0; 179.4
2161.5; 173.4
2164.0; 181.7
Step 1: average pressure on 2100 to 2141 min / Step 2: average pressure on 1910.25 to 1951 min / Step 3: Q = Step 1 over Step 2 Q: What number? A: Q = 1.06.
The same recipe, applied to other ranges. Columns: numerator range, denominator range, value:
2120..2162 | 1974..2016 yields 1.09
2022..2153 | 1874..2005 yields 1.13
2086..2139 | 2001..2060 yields 1.07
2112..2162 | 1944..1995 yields 1.07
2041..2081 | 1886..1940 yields 1.07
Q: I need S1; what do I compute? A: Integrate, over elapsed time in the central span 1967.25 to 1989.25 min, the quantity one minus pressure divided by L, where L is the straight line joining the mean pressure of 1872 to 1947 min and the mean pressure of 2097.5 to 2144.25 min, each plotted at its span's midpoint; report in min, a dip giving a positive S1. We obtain -1.2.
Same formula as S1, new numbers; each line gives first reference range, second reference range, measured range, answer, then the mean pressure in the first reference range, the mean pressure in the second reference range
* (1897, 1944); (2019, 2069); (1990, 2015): 0.95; 165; 171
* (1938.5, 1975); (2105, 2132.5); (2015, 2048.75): 1.10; 171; 181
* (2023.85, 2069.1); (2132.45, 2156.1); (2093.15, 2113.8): -1.08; 172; 179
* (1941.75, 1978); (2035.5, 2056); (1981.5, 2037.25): 2.26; 171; 174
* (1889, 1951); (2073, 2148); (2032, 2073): 0.79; 160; 178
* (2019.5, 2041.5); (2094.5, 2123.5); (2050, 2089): 2.30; 169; 184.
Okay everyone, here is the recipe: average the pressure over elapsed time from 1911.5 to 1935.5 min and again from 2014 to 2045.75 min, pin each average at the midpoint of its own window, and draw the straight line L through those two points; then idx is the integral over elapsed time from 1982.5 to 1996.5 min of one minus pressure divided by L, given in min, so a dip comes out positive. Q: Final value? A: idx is 0.5 min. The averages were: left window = 171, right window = 169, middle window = 164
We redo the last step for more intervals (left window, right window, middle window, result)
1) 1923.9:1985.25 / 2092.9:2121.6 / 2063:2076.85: 2.3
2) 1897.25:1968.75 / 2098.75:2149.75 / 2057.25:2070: 0.8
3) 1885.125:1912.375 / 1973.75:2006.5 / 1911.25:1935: -4.8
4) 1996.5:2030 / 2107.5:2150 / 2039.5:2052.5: -0.3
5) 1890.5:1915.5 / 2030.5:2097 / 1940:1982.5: -3.7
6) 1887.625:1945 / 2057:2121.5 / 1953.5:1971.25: -1.3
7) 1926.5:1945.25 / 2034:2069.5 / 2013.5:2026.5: 0.2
